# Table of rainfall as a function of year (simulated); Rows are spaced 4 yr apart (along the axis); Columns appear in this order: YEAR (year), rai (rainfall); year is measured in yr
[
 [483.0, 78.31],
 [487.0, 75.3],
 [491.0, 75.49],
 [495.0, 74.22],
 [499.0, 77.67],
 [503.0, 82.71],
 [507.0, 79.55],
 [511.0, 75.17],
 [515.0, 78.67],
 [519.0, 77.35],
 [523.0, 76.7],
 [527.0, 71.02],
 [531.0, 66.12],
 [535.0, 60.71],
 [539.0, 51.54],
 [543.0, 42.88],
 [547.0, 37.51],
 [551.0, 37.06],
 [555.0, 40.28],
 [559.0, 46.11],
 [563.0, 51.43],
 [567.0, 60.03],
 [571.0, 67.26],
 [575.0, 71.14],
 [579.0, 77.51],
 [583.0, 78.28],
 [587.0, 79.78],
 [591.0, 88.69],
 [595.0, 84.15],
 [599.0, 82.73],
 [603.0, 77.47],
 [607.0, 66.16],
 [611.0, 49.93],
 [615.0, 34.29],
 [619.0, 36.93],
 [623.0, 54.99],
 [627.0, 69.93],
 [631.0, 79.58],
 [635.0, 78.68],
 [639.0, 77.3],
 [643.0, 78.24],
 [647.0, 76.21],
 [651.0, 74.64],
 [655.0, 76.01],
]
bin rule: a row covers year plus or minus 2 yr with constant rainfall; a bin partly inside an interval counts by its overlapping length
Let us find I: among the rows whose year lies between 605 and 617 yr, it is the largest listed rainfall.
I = 66.16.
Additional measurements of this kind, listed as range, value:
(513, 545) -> 78.67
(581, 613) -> 88.69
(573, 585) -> 78.28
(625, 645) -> 79.58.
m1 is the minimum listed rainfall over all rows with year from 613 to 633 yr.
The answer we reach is 34.29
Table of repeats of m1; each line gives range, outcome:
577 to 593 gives 77.51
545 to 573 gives 37.06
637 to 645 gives 77.3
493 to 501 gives 74.22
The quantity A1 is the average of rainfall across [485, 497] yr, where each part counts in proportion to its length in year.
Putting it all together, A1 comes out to 75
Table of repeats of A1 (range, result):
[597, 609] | 75.5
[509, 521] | 77.1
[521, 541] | 65.2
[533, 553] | 45.9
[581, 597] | 82.7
